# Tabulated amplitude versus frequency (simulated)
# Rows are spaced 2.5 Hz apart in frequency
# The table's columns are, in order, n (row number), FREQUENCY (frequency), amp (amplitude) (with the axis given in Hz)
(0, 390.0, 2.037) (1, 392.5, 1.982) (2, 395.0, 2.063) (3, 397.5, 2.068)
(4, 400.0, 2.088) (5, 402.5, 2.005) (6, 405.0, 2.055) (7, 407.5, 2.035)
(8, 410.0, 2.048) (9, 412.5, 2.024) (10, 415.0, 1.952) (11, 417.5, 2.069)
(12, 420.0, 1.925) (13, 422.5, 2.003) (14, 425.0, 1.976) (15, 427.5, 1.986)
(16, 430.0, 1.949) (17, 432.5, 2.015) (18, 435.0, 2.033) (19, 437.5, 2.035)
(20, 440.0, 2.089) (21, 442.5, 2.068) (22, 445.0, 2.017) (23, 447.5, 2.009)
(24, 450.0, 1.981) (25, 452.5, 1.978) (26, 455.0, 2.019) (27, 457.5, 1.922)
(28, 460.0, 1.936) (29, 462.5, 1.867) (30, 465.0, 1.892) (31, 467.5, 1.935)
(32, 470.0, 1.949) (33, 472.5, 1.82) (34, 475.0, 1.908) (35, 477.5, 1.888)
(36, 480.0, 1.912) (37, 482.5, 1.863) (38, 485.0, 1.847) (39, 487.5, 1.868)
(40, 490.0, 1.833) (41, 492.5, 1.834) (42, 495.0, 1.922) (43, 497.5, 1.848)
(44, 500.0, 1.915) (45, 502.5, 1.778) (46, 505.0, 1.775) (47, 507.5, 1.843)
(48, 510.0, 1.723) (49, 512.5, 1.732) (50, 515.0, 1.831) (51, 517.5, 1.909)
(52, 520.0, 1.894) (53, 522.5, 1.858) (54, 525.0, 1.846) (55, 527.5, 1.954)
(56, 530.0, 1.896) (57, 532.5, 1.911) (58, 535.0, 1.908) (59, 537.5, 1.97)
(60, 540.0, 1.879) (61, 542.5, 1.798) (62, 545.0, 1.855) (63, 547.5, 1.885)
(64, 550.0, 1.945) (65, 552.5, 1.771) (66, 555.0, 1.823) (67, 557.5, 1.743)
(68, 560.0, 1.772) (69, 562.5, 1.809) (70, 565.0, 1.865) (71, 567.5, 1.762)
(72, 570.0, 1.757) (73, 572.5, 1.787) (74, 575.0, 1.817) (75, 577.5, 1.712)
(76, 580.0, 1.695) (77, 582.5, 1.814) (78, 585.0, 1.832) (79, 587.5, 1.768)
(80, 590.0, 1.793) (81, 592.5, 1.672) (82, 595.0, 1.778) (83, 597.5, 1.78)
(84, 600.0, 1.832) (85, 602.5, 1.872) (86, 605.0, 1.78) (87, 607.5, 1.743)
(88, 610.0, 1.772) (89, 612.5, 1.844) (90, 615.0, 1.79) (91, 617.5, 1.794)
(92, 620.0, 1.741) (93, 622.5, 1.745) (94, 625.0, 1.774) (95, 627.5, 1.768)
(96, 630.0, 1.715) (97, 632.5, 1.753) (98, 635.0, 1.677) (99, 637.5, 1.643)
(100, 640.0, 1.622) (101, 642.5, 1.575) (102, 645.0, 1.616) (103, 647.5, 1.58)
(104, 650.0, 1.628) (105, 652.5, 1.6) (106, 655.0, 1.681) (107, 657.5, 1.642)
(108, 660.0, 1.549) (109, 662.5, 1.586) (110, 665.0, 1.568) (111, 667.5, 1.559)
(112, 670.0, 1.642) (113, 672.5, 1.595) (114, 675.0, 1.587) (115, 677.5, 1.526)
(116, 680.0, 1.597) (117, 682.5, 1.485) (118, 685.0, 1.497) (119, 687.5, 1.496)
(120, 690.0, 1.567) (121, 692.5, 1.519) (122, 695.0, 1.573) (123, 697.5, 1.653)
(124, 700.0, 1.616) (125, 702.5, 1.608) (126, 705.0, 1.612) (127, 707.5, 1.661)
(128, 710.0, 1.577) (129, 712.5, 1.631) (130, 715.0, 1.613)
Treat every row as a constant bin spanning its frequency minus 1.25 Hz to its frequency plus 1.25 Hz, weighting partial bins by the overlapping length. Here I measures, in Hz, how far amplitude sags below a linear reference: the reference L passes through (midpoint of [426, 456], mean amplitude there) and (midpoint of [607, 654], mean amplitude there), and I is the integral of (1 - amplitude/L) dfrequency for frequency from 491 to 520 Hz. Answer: 1.2 Hz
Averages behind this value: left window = 2.01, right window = 1.7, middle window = 1.83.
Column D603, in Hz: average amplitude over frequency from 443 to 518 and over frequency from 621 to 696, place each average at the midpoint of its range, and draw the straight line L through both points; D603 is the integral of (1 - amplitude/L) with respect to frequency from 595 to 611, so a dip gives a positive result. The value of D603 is -0.9 Hz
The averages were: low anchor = 1.89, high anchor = 1.61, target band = 1.8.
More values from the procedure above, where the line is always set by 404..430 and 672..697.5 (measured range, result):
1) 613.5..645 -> -1.35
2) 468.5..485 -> 0.13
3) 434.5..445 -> -0.47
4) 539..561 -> -0.65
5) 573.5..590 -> -0.49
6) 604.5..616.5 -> -0.80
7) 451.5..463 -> -0.08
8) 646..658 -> -0.16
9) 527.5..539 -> -0.75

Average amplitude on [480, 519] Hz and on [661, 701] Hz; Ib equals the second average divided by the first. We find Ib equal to 0.9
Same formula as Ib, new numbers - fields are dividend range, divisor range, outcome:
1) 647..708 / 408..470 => 0.80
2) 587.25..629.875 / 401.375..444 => 0.88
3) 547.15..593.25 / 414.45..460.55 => 0.90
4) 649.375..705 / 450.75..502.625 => 0.83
